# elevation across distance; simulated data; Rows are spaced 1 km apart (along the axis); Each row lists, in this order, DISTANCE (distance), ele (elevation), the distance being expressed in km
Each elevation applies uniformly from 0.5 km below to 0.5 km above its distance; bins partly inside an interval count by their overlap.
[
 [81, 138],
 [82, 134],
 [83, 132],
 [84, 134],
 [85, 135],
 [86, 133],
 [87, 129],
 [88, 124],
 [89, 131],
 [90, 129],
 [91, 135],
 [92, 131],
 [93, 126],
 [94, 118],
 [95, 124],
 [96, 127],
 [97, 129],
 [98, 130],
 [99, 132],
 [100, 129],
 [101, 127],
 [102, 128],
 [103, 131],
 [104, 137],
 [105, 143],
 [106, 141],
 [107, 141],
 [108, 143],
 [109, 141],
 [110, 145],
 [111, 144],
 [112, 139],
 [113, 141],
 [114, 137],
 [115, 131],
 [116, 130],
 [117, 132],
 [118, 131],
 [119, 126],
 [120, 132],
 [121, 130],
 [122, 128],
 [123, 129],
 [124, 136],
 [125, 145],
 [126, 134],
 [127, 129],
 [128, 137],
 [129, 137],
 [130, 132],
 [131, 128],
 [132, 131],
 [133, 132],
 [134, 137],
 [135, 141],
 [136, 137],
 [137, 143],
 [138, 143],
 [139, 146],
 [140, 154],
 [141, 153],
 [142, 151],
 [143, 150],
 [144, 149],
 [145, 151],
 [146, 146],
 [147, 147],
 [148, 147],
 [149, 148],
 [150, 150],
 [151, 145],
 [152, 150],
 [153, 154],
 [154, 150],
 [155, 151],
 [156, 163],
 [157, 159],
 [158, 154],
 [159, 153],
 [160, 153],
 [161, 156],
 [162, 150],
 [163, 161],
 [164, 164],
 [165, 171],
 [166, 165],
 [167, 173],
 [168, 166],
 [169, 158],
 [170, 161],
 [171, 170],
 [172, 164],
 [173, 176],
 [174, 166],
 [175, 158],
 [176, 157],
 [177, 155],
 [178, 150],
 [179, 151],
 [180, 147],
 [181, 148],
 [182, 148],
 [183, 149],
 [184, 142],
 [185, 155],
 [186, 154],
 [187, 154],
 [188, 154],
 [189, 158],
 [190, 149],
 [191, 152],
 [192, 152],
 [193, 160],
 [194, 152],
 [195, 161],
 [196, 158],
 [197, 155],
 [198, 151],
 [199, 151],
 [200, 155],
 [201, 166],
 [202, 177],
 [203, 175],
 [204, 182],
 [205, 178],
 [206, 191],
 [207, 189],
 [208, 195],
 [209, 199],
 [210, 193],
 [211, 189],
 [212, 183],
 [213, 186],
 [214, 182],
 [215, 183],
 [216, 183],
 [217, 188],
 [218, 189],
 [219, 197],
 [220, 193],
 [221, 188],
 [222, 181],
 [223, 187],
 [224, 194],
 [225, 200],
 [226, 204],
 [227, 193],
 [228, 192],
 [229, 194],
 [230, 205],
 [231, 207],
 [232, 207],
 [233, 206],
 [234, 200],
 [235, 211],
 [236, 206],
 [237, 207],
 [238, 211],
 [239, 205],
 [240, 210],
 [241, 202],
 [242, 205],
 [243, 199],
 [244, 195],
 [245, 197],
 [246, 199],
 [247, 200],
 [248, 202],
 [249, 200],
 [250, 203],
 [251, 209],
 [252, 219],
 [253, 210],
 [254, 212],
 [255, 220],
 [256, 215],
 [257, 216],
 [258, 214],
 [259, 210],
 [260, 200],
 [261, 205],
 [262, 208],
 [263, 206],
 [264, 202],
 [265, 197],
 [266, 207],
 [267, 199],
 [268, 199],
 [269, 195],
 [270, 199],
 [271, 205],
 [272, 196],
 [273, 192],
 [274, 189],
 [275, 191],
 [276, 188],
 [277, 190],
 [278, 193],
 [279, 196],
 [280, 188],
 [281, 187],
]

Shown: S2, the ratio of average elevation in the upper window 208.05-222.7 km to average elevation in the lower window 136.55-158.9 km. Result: 1.25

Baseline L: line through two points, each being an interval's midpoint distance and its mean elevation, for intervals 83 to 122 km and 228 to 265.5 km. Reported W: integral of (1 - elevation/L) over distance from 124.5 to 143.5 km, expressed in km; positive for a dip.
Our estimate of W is 1.1 km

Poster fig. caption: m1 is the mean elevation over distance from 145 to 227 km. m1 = 166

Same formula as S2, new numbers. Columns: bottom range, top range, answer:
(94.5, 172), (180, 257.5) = 1.29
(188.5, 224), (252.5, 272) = 1.17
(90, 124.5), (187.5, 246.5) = 1.39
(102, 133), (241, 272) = 1.51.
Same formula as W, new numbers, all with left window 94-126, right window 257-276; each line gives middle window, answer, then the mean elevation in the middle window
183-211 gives 1.00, 165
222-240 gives -1.52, 201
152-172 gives -0.42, 159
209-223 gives -0.66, 188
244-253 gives -0.48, 204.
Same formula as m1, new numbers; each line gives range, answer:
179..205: 157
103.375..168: 144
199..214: 182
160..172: 163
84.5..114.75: 133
